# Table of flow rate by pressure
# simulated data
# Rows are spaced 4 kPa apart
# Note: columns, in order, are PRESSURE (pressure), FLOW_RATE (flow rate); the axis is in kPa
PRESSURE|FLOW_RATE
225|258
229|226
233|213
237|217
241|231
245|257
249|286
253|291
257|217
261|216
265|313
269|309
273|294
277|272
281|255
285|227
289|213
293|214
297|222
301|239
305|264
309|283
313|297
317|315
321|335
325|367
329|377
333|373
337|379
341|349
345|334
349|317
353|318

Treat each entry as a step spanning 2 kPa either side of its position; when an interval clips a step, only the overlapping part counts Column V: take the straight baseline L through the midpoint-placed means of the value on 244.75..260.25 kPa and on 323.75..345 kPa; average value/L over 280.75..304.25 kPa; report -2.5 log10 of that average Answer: 0.34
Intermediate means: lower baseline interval 260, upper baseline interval 366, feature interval 228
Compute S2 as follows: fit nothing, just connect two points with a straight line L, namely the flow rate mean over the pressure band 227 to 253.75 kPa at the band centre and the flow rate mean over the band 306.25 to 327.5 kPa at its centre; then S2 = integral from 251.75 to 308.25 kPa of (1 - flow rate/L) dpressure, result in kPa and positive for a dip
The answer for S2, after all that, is 5.6 kPa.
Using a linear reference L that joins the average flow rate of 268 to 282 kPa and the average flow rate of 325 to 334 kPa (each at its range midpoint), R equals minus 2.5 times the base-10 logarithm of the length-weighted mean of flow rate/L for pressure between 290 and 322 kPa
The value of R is 0.248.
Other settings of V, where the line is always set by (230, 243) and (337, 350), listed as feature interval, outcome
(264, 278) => -0.149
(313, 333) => -0.088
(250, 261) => -0.037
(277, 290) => 0.144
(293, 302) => 0.270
